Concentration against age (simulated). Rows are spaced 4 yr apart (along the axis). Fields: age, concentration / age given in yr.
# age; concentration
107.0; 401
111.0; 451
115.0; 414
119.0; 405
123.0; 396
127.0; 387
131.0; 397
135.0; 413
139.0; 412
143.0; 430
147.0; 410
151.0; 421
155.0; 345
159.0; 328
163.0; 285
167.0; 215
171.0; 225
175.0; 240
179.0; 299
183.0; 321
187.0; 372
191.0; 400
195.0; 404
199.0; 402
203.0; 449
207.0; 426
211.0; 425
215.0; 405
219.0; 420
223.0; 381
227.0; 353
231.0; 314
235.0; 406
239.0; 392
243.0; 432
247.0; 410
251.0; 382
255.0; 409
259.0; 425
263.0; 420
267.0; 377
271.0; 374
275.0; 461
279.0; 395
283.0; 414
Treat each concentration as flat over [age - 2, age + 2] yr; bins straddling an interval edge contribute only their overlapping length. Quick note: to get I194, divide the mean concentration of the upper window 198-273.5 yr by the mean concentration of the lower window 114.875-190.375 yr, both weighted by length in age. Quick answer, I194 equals 1.1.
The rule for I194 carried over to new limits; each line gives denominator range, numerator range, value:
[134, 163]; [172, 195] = 0.85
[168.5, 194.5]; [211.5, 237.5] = 1.22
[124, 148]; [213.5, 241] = 0.94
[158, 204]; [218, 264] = 1.21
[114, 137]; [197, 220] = 1.05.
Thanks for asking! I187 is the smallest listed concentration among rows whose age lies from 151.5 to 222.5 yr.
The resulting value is 215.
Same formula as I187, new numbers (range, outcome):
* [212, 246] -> 314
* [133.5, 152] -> 410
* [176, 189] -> 299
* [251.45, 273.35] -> 374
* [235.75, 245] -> 392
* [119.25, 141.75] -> 387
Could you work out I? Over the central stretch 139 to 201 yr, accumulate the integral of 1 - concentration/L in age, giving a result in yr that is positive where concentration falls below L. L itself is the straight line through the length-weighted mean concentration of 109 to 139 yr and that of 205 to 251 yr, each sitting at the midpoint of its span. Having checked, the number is 9.42 yr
